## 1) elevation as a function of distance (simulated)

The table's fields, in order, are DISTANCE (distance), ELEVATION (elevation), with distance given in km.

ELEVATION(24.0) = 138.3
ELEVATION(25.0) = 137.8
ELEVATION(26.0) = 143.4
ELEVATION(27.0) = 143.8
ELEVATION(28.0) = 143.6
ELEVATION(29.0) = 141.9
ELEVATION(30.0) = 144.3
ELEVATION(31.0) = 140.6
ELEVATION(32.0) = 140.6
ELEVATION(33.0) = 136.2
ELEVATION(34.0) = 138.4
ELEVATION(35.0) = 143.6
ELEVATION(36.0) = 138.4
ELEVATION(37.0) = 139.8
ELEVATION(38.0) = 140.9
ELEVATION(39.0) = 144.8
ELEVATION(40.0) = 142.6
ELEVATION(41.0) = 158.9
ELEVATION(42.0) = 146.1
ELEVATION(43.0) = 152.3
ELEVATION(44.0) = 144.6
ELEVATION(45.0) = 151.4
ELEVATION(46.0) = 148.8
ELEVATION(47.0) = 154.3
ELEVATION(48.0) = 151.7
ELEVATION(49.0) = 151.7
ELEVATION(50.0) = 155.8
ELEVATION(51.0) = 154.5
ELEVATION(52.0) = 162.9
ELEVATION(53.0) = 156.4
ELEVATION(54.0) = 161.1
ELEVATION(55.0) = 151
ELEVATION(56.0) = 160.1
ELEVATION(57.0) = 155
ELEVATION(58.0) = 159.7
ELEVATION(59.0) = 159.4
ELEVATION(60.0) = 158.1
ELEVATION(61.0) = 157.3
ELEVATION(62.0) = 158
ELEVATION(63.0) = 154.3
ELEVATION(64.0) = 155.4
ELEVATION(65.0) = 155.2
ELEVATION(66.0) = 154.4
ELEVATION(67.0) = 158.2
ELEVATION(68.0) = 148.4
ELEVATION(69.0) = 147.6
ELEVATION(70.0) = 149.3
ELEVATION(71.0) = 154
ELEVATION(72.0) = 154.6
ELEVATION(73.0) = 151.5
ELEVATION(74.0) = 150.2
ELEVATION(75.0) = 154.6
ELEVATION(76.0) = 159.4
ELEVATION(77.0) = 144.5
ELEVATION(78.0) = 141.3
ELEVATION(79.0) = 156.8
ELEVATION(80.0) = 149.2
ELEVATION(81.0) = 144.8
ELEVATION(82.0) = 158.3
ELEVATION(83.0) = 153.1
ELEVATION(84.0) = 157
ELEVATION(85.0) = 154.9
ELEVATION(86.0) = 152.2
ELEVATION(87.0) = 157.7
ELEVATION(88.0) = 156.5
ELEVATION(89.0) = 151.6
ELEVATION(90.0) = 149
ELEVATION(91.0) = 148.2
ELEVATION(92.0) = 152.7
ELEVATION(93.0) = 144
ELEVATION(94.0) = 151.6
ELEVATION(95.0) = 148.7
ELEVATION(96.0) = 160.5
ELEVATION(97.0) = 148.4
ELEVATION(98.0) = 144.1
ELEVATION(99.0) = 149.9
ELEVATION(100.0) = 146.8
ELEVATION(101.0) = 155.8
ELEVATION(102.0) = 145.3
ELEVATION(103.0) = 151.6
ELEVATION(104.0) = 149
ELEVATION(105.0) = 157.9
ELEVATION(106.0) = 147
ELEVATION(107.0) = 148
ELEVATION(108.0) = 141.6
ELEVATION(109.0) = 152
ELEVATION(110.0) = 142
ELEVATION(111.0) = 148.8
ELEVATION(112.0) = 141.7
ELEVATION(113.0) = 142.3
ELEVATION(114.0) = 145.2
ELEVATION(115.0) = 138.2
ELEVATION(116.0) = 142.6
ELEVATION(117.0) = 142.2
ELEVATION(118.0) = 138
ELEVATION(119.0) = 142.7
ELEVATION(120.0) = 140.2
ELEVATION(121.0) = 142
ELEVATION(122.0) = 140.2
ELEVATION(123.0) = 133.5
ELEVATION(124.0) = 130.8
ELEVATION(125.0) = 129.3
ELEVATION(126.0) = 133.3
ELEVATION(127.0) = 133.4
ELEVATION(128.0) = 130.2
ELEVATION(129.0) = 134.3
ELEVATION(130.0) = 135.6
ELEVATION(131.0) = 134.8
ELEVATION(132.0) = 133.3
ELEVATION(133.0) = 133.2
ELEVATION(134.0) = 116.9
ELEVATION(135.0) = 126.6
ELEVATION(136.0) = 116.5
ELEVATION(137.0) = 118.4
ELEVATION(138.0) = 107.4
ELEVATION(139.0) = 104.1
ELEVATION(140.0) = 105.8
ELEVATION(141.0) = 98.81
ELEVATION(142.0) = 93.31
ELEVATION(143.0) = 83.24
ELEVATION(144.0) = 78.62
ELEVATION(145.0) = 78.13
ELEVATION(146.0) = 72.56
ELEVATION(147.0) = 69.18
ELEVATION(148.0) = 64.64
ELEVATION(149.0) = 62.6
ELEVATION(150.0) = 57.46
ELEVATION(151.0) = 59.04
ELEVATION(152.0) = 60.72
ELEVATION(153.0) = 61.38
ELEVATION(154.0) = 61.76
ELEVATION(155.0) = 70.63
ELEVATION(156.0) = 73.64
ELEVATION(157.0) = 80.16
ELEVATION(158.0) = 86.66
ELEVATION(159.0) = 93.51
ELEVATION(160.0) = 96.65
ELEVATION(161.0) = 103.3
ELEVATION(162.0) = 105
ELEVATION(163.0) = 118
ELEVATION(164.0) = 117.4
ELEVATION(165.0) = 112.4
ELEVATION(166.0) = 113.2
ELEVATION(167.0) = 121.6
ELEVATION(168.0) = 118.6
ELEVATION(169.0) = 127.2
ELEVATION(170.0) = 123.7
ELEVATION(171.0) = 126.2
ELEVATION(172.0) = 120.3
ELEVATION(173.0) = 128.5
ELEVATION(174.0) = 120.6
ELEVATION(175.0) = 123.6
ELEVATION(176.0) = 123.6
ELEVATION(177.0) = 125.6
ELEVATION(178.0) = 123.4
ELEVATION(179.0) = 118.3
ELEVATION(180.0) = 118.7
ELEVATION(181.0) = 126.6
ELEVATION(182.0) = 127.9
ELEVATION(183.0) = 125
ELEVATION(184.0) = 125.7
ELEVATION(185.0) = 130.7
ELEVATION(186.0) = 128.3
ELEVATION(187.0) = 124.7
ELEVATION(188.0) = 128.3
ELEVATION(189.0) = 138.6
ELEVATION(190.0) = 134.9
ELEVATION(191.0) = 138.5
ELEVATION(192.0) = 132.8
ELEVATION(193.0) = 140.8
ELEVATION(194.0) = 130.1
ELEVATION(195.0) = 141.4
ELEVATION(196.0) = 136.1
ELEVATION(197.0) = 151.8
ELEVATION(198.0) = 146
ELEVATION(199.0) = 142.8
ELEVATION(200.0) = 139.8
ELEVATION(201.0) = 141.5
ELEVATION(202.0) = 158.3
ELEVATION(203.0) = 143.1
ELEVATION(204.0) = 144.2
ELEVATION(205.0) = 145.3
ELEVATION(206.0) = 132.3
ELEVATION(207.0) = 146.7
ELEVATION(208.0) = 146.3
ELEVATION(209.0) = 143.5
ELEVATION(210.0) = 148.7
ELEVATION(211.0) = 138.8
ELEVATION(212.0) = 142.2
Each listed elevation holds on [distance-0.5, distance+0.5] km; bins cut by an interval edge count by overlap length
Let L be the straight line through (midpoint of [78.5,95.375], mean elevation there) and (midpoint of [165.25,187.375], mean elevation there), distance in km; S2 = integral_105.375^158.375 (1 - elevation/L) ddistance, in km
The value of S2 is 9.7 km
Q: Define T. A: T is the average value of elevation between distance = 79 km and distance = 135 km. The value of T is 145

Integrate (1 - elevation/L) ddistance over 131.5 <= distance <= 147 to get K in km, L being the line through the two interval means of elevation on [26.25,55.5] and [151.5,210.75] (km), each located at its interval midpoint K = 3.2 km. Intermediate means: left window 148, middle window 103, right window 122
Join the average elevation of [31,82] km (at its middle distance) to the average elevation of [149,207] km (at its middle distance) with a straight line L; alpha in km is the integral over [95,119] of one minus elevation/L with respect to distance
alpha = -1.6 km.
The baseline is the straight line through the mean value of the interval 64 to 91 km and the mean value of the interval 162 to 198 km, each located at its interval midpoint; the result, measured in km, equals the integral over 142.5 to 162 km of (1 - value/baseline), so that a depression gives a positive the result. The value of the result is 8.5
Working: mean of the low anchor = 152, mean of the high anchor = 127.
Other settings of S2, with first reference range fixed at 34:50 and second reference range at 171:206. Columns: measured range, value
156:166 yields 2.6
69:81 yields -0.6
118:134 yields 0.5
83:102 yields -1.2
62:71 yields -0.5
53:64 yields -0.9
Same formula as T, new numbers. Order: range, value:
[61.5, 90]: 153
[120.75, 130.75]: 134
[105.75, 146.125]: 127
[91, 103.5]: 150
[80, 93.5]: 152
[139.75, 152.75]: 74.8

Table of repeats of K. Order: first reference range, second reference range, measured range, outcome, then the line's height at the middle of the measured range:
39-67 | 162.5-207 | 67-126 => -0.54 km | 147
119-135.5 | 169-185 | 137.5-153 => 6.08 km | 130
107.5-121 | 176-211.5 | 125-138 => 1.22 km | 141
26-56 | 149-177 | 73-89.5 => -2.58 km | 132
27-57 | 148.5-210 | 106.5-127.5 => -1.28 km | 132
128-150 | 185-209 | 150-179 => 4.11 km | 119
